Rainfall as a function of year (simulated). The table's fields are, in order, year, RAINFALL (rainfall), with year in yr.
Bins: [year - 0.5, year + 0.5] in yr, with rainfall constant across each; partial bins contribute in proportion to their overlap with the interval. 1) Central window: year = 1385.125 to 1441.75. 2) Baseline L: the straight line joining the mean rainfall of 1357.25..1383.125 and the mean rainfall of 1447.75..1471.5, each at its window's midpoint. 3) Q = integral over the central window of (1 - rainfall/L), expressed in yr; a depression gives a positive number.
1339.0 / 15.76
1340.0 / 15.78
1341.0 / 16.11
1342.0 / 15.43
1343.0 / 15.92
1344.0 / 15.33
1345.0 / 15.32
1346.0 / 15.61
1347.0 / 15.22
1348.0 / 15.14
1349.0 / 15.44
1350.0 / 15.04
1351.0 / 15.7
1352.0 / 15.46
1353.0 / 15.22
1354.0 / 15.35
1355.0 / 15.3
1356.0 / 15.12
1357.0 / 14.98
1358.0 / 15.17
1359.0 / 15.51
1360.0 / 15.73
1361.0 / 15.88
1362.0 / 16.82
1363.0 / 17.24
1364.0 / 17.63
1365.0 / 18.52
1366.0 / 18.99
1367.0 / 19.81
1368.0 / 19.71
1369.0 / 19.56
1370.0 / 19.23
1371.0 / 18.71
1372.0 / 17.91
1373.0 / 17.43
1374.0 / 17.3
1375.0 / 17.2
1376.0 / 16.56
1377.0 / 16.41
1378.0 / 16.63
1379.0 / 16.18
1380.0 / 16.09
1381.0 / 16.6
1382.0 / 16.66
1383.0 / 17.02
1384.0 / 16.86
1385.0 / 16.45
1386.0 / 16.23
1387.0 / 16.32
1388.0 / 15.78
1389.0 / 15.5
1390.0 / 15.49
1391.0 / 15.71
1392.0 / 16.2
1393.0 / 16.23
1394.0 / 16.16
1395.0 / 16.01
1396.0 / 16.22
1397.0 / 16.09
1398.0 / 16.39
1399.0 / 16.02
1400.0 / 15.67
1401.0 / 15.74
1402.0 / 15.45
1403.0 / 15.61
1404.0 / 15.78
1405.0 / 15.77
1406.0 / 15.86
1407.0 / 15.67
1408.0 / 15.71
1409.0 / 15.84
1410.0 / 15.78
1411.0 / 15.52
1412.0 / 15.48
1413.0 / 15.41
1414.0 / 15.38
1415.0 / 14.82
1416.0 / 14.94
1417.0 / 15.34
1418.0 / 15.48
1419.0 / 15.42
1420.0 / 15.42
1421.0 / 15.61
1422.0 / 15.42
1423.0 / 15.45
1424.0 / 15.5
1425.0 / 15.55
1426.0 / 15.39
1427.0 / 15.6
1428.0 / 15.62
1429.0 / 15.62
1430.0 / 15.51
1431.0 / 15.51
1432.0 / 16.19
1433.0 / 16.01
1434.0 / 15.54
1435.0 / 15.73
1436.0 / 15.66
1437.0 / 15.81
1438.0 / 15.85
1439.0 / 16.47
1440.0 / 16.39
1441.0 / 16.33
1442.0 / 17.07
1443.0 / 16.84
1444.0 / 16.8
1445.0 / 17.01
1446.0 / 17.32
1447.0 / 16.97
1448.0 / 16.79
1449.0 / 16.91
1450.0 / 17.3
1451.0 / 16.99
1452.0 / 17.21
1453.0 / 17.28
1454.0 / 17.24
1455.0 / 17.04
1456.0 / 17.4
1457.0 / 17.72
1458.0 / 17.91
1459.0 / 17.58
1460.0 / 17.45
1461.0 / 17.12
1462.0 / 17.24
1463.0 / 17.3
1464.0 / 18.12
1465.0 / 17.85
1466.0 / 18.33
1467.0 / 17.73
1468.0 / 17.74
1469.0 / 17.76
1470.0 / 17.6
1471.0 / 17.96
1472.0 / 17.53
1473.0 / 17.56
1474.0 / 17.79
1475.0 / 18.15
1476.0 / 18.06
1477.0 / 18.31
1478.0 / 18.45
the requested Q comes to 5.37 yr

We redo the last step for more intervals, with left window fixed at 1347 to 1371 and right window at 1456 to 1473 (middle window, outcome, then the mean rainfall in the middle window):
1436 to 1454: 0.7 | 16.8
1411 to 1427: 1.7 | 15.4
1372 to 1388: 0.2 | 16.7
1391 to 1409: 1.2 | 15.9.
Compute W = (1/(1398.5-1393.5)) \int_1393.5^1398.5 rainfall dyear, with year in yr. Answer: 16.2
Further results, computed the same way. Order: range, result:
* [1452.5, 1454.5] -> 17.3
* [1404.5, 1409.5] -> 15.8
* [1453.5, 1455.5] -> 17.1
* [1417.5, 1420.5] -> 15.4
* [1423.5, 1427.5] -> 15.5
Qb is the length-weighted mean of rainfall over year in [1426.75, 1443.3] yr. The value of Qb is 16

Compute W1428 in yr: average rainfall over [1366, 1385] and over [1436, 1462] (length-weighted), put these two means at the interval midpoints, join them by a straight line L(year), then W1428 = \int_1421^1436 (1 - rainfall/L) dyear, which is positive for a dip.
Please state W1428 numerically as 1.3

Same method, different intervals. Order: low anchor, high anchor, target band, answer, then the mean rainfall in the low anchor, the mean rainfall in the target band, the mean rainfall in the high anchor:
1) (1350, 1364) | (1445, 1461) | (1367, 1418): -0.31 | 15.7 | 16.4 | 17.3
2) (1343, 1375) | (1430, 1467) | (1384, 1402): 0.76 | 16.6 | 16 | 16.9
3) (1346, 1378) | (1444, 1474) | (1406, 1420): 1.35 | 16.7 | 15.5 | 17.4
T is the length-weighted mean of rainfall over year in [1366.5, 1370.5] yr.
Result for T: 19.6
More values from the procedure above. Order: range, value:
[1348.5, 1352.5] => 15.4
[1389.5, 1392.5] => 15.8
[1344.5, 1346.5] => 15.5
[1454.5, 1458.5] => 17.5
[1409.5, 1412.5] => 15.6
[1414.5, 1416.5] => 14.9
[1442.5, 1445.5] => 16.9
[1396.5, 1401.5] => 16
